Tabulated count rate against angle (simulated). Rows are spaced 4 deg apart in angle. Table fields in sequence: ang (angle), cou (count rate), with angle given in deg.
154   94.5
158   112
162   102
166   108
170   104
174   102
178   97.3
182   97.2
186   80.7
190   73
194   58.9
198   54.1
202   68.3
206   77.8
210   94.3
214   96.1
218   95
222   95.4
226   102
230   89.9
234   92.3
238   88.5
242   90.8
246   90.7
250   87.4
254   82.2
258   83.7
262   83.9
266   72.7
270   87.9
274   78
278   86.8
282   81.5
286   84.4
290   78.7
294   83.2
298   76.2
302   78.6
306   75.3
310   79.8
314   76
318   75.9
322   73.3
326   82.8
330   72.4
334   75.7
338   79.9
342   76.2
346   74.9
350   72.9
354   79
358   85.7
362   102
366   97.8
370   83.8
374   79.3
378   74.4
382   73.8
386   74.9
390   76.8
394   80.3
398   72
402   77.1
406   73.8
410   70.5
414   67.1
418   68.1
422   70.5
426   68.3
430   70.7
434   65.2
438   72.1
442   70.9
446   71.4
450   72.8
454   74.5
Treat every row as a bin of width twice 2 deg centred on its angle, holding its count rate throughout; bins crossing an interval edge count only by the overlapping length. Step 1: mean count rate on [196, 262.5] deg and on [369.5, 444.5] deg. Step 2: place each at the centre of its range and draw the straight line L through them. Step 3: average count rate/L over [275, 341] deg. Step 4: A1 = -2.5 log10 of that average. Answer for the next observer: 0.03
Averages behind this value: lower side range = 86.7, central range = 78.7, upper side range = 72.9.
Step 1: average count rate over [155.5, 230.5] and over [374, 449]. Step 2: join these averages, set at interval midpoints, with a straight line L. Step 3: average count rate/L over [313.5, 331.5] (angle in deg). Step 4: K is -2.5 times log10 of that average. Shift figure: 0.05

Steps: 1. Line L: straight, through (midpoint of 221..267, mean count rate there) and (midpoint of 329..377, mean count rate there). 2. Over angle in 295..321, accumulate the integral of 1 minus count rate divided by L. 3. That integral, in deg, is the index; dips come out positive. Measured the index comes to 2.3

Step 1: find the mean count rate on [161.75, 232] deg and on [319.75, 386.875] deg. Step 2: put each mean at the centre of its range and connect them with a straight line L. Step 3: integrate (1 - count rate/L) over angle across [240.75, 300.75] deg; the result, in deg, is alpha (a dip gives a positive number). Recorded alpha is 1.0 deg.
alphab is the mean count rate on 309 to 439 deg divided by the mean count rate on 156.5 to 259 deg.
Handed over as 0.86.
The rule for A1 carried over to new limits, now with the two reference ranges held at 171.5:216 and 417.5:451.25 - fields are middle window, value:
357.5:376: -0.22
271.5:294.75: -0.06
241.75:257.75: -0.10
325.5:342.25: -0.03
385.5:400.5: -0.06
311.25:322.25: 0.00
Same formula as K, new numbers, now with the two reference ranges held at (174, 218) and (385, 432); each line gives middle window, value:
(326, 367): -0.087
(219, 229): -0.210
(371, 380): -0.054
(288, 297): -0.042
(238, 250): -0.133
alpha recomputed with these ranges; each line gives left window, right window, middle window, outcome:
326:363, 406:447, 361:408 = -3.3 deg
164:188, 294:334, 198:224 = 2.1 deg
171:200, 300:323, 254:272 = -0.8 deg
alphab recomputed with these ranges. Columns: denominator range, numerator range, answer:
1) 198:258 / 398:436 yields 0.80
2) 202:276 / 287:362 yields 0.89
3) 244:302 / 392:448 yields 0.86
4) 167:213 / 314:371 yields 0.97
